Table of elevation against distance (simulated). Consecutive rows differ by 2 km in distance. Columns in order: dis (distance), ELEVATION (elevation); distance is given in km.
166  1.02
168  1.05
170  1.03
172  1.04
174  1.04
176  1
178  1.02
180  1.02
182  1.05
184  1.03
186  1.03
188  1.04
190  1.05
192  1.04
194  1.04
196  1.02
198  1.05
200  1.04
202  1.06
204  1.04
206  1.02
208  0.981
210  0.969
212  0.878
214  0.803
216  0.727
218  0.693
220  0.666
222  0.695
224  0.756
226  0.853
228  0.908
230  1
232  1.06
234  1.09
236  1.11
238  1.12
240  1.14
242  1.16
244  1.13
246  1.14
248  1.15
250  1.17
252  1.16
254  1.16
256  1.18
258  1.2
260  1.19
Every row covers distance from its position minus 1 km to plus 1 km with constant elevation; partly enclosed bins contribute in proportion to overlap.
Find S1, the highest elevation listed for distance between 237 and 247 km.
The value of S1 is 1.16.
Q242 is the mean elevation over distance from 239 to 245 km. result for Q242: 1.14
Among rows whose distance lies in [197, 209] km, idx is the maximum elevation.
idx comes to 1.06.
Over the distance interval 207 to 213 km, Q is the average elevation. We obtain 0.943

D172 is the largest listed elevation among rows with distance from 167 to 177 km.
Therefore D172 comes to 1.05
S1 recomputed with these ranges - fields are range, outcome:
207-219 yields 0.981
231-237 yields 1.11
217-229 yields 0.908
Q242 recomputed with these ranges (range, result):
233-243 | 1.12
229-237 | 1.06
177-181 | 1.02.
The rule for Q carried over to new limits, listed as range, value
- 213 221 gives 0.722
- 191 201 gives 1.04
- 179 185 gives 1.03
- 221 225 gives 0.726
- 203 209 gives 1.01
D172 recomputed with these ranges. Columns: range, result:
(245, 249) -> 1.15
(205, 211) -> 1.02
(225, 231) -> 1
